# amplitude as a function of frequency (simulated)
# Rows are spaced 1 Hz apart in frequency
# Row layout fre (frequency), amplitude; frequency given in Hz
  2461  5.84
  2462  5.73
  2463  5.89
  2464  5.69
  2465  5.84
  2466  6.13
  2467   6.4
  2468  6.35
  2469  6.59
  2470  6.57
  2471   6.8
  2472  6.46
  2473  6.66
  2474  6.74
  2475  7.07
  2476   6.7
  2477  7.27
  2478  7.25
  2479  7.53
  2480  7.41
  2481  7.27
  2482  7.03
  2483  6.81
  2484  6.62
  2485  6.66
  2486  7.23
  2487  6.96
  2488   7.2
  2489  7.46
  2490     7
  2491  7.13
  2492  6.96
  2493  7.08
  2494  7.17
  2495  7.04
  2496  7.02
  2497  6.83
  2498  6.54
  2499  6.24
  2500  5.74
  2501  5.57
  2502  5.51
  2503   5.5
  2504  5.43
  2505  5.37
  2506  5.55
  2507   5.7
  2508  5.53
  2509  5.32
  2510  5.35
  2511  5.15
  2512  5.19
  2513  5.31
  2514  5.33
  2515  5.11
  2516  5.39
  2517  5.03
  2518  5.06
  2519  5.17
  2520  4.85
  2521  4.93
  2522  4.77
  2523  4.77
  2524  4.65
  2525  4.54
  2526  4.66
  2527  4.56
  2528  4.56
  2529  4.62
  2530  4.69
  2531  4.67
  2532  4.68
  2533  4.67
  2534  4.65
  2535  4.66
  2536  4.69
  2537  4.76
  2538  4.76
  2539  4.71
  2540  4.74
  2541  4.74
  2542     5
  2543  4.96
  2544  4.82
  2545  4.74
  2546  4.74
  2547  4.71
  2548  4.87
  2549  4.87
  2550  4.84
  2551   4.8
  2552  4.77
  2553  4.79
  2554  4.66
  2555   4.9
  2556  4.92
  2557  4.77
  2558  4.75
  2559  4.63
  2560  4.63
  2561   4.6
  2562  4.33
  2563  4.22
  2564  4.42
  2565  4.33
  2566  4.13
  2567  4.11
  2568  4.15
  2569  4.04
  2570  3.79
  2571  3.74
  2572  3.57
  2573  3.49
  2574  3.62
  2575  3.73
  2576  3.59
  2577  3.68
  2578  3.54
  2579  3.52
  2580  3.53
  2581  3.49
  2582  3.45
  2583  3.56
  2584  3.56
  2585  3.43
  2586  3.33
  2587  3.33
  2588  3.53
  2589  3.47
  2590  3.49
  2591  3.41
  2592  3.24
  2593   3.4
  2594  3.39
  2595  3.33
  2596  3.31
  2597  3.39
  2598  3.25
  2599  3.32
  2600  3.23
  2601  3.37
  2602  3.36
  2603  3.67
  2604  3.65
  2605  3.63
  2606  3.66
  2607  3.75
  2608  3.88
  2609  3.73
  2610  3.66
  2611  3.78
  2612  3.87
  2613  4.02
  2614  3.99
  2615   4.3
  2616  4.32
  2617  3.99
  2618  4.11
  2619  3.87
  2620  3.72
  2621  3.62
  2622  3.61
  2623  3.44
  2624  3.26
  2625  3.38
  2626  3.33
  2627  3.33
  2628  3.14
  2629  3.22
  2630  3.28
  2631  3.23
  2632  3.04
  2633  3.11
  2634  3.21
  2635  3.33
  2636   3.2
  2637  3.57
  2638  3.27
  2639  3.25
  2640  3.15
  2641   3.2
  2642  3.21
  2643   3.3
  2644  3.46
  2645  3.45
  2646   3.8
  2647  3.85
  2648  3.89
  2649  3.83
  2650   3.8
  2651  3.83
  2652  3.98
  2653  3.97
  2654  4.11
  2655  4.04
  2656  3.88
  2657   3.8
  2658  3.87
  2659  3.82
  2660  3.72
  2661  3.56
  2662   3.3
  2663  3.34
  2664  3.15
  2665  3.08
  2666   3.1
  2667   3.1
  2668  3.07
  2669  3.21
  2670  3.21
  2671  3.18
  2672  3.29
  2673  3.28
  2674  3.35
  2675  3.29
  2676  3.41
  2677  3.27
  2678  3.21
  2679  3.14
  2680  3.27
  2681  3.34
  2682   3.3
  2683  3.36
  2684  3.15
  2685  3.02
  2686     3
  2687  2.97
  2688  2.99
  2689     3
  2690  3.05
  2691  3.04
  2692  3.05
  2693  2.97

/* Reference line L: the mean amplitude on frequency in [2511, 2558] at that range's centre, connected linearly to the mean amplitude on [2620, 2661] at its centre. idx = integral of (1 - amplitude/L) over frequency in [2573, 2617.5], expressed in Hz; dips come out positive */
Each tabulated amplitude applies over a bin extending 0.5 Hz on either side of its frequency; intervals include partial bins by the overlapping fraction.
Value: 5.3 Hz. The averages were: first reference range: 4.83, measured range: 3.58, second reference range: 3.52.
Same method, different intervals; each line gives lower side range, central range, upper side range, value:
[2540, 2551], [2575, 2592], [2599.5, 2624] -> 2.9 Hz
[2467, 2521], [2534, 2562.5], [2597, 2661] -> 2.5 Hz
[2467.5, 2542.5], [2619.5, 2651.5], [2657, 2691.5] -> 3.5 Hz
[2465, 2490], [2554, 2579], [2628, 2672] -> 4.7 Hz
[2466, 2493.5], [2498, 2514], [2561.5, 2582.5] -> 1.4 Hz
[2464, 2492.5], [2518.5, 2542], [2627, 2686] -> 4.5 Hz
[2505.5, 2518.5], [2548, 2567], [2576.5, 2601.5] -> -1.9 Hz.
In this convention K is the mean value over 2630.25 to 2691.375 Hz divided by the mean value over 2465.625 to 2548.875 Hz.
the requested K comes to 0.59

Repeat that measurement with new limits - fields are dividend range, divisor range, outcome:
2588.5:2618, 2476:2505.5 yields 0.54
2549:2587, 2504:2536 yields 0.82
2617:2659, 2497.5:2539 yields 0.70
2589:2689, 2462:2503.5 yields 0.52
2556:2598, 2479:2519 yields 0.61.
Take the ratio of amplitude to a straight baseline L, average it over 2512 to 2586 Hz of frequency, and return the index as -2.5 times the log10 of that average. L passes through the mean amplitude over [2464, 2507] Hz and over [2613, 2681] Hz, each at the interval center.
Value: 0.21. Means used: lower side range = 6.61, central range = 4.47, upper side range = 3.49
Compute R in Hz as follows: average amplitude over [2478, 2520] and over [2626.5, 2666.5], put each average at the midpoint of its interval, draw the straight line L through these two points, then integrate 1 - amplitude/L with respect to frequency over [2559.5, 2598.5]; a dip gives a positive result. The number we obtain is 8.6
